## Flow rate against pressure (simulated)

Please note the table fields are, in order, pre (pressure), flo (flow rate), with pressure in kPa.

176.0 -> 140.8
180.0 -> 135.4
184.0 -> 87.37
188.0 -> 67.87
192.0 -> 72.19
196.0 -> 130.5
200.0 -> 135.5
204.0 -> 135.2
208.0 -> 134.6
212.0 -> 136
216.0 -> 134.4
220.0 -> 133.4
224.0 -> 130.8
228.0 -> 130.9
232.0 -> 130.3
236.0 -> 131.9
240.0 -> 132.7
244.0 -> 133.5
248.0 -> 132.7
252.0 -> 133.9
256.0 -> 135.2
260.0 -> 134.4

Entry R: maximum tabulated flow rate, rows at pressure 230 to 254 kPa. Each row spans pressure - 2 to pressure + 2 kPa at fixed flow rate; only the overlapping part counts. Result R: 133.9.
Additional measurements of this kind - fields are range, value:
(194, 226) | 136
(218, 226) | 133.4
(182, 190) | 87.37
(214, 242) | 134.4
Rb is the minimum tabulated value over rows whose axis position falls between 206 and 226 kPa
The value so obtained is 130.8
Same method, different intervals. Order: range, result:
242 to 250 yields 132.7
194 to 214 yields 130.5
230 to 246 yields 130.3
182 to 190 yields 67.87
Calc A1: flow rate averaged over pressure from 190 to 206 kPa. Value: 118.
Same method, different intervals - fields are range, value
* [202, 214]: 135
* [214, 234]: 132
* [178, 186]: 111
